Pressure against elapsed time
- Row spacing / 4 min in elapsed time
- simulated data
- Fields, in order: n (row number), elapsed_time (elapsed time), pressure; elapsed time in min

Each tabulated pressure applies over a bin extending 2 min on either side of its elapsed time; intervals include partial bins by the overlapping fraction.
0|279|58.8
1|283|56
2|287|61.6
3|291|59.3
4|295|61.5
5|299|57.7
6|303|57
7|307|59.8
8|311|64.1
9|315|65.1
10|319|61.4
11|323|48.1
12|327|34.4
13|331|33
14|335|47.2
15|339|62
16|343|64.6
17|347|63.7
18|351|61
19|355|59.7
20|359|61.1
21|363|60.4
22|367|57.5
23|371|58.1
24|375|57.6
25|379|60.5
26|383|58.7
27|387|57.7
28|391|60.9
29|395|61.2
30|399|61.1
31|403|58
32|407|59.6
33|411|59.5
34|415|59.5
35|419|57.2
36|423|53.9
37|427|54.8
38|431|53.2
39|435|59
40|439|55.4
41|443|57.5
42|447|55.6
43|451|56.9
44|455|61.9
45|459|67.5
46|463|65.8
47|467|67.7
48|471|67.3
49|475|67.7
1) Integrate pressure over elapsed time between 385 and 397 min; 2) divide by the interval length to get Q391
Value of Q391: 59.9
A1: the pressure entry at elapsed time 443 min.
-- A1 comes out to 57.5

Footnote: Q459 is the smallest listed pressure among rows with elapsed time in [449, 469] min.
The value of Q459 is 56.9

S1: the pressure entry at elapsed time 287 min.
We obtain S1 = 61.6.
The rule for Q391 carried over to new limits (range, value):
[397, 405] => 59.5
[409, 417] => 59.5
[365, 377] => 57.7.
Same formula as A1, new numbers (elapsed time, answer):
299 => 57.7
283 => 56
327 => 34.4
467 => 67.7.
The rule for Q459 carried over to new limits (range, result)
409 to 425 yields 53.9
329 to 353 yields 33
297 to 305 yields 57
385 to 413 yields 57.7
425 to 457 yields 53.2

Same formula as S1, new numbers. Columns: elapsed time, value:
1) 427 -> 54.8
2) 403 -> 58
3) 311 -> 64.1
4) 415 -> 59.5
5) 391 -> 60.9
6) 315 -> 65.1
